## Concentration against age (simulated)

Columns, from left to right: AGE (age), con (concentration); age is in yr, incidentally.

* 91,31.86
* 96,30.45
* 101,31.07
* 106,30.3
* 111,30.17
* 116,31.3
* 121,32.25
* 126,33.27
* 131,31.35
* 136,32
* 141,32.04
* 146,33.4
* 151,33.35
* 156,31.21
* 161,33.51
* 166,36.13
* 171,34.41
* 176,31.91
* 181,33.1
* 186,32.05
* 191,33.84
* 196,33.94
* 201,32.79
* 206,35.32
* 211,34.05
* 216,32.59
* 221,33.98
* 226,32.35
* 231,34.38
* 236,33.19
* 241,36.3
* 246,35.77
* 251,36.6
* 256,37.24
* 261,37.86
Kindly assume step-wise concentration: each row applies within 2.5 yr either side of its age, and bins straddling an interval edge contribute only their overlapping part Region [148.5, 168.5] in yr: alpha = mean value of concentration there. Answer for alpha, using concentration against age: 33.5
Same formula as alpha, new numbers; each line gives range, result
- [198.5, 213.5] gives 34.1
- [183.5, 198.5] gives 33.3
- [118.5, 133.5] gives 32.3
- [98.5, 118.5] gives 30.7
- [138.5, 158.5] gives 32.5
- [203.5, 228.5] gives 33.7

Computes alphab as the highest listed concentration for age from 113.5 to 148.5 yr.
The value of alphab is 33.4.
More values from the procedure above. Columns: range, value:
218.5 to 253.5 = 36.6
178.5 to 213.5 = 35.32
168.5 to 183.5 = 34.41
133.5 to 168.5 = 36.13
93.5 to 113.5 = 31.07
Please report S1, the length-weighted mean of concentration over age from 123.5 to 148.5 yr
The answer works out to 32.4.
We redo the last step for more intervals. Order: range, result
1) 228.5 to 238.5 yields 33.8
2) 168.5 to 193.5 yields 33.1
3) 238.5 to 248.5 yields 36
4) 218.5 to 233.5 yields 33.6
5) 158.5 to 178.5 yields 34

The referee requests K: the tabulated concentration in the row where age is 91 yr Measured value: 31.86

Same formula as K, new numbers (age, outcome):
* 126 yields 33.27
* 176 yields 31.91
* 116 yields 31.3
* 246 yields 35.77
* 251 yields 36.6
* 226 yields 32.35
